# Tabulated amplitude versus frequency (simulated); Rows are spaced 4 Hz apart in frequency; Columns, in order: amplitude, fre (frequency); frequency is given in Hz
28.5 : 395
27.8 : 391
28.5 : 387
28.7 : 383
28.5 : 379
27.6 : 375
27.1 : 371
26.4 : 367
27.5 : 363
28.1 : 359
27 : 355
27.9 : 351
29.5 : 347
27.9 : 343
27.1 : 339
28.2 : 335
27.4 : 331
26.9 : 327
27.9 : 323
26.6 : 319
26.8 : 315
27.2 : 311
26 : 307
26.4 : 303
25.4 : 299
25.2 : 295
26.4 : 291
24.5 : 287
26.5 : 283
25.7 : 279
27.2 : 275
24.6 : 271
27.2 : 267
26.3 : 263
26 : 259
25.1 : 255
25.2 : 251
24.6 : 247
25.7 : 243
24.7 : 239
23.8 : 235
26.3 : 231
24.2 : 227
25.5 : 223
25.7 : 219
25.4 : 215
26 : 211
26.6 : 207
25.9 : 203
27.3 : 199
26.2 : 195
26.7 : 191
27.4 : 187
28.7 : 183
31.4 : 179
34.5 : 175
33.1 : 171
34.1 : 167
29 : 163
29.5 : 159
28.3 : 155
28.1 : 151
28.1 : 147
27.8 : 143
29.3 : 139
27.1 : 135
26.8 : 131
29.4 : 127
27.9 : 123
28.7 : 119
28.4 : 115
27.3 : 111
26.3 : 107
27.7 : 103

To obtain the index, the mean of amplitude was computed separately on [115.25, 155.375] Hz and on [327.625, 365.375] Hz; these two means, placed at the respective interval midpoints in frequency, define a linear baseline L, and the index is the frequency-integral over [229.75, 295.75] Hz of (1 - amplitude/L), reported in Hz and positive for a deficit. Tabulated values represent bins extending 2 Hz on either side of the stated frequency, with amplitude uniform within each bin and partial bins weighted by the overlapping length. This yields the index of 5.6 Hz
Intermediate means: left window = 28.2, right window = 27.8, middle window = 25.6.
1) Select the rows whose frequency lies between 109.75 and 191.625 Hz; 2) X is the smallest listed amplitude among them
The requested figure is 26.7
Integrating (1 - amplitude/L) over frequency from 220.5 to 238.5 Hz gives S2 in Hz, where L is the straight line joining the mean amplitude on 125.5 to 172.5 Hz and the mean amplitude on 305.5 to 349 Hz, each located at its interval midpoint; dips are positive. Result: 2.18 Hz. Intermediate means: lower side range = 29.2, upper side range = 27.4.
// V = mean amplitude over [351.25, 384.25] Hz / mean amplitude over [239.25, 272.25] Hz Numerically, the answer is 1.08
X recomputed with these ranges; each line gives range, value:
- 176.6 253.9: 23.8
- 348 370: 26.4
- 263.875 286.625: 24.6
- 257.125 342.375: 24.5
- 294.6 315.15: 25.2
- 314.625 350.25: 26.6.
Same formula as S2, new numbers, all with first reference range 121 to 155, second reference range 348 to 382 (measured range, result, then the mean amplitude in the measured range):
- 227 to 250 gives 2.4 Hz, 25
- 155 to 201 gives -2.9 Hz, 29.7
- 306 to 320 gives 0.5 Hz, 26.7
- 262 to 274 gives 0.7 Hz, 26.1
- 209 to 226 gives 1.4 Hz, 25.6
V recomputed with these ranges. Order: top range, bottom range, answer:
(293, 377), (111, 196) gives 0.93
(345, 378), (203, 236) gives 1.08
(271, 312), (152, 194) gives 0.86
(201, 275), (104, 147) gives 0.92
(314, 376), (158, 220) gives 0.96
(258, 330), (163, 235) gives 0.94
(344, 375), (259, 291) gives 1.06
